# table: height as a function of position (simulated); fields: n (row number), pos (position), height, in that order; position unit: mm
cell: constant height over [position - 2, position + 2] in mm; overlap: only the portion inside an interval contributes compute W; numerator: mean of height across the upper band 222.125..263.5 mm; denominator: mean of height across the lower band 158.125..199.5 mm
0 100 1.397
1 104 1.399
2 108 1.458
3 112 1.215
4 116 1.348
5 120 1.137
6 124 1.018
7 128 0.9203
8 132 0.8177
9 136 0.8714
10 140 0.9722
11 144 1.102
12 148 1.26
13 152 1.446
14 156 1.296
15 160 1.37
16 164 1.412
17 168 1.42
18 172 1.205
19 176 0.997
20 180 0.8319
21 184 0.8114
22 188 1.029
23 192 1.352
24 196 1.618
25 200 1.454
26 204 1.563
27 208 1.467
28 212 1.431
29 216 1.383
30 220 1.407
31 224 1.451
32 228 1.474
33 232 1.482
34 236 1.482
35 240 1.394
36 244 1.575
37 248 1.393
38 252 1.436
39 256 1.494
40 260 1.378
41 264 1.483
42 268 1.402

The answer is 1.20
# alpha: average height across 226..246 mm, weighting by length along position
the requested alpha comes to 1.48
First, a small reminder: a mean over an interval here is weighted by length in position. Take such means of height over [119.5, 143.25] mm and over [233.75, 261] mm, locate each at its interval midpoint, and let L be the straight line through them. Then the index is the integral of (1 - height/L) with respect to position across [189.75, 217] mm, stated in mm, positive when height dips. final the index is -4.4 mm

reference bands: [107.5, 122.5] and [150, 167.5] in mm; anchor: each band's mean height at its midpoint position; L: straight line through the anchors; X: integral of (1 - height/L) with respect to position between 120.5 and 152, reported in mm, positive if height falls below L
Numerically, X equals 7.00 mm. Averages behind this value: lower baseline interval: 1.26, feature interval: 1.03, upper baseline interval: 1.38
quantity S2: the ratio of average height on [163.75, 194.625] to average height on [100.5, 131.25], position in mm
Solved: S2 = 0.9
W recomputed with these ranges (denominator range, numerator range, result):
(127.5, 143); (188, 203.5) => 1.57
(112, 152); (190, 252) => 1.36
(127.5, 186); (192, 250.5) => 1.31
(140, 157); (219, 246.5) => 1.18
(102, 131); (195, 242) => 1.22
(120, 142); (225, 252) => 1.56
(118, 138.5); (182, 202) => 1.31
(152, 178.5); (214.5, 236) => 1.12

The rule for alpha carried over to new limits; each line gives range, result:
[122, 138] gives 0.907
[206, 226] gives 1.43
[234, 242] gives 1.44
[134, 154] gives 1.13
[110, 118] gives 1.28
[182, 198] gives 1.2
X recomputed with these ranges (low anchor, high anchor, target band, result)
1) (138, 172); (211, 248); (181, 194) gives 3.0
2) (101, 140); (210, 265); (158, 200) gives 2.3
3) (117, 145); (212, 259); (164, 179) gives -0.6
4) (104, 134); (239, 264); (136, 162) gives 0.1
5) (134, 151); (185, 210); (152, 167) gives -2.6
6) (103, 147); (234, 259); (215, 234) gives -0.6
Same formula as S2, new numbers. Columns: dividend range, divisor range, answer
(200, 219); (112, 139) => 1.41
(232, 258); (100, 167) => 1.22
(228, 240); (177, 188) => 1.67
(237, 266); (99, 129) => 1.17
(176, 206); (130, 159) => 1.09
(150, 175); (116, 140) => 1.36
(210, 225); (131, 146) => 1.49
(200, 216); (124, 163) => 1.31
